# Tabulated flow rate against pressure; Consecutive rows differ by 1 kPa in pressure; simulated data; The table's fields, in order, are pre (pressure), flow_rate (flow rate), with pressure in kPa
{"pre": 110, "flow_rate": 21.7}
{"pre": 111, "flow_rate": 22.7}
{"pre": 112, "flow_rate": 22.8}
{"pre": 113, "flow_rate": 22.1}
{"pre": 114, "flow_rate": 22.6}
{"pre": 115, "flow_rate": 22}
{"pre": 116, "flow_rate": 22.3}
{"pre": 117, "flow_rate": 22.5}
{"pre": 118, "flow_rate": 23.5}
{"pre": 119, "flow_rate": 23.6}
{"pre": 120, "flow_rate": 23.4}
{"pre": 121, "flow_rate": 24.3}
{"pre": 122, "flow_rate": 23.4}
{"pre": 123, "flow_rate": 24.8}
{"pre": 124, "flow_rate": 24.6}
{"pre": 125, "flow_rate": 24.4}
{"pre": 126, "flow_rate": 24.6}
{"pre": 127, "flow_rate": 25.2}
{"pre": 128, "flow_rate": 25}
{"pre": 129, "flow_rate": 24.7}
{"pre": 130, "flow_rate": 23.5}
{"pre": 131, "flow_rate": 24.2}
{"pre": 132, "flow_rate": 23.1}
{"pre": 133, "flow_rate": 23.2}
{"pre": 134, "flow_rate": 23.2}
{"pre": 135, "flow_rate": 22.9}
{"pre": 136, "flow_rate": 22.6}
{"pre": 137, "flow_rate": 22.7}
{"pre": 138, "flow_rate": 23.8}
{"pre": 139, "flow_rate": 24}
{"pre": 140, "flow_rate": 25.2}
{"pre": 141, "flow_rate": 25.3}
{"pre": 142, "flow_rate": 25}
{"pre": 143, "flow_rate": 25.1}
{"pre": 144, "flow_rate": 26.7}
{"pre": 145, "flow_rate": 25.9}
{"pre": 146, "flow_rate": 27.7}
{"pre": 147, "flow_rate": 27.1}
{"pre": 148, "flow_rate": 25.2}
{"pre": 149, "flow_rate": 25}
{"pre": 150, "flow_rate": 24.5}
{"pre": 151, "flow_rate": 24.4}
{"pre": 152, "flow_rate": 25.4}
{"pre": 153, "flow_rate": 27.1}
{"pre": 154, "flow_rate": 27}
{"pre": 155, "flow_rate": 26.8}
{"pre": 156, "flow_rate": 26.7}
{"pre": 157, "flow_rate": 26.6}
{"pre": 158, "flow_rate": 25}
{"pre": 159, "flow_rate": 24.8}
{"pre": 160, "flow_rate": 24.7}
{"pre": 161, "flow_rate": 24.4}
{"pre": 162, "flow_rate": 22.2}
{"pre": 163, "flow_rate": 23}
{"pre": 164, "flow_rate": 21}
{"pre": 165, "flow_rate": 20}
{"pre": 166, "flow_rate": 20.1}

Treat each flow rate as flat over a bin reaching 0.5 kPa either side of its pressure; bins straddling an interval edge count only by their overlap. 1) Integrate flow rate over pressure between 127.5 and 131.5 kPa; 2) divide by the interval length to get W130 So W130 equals 24.4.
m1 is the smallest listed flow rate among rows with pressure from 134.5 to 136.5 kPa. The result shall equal 22.6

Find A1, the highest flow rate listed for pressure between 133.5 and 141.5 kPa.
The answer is 25.3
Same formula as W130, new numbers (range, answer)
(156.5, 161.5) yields 25.1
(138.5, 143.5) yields 24.9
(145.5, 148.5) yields 26.7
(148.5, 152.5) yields 24.8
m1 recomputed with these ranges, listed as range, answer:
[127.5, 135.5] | 22.9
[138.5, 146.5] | 24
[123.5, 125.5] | 24.4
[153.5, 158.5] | 25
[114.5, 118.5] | 22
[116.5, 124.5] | 22.5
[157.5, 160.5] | 24.7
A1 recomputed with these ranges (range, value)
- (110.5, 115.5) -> 22.8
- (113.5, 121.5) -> 24.3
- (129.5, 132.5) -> 24.2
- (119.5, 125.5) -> 24.8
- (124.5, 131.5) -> 25.2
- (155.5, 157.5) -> 26.7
